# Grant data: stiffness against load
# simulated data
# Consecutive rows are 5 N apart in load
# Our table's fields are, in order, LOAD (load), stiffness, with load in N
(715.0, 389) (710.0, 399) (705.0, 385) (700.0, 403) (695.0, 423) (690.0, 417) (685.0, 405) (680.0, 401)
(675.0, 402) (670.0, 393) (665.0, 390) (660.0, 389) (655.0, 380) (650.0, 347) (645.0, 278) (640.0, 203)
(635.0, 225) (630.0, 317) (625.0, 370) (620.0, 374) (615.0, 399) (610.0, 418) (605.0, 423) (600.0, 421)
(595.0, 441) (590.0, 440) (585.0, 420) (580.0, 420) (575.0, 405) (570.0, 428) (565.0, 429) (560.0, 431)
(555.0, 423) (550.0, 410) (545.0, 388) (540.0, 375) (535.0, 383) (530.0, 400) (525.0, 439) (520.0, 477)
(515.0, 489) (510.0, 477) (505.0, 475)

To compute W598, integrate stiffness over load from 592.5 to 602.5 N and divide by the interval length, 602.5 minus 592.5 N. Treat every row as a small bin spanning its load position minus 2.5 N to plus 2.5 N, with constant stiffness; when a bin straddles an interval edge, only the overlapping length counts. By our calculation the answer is 431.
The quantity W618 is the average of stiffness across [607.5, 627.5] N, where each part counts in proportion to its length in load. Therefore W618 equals 390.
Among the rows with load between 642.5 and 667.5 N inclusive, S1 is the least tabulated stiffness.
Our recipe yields 278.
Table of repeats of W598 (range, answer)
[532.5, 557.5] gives 396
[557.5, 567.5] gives 430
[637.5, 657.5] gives 302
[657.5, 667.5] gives 390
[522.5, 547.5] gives 397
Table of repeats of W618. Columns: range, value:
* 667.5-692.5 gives 404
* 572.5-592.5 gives 421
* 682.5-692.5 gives 411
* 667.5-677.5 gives 398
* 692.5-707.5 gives 404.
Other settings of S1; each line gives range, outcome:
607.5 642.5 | 203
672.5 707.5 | 385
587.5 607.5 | 421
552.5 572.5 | 423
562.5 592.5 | 405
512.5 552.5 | 375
